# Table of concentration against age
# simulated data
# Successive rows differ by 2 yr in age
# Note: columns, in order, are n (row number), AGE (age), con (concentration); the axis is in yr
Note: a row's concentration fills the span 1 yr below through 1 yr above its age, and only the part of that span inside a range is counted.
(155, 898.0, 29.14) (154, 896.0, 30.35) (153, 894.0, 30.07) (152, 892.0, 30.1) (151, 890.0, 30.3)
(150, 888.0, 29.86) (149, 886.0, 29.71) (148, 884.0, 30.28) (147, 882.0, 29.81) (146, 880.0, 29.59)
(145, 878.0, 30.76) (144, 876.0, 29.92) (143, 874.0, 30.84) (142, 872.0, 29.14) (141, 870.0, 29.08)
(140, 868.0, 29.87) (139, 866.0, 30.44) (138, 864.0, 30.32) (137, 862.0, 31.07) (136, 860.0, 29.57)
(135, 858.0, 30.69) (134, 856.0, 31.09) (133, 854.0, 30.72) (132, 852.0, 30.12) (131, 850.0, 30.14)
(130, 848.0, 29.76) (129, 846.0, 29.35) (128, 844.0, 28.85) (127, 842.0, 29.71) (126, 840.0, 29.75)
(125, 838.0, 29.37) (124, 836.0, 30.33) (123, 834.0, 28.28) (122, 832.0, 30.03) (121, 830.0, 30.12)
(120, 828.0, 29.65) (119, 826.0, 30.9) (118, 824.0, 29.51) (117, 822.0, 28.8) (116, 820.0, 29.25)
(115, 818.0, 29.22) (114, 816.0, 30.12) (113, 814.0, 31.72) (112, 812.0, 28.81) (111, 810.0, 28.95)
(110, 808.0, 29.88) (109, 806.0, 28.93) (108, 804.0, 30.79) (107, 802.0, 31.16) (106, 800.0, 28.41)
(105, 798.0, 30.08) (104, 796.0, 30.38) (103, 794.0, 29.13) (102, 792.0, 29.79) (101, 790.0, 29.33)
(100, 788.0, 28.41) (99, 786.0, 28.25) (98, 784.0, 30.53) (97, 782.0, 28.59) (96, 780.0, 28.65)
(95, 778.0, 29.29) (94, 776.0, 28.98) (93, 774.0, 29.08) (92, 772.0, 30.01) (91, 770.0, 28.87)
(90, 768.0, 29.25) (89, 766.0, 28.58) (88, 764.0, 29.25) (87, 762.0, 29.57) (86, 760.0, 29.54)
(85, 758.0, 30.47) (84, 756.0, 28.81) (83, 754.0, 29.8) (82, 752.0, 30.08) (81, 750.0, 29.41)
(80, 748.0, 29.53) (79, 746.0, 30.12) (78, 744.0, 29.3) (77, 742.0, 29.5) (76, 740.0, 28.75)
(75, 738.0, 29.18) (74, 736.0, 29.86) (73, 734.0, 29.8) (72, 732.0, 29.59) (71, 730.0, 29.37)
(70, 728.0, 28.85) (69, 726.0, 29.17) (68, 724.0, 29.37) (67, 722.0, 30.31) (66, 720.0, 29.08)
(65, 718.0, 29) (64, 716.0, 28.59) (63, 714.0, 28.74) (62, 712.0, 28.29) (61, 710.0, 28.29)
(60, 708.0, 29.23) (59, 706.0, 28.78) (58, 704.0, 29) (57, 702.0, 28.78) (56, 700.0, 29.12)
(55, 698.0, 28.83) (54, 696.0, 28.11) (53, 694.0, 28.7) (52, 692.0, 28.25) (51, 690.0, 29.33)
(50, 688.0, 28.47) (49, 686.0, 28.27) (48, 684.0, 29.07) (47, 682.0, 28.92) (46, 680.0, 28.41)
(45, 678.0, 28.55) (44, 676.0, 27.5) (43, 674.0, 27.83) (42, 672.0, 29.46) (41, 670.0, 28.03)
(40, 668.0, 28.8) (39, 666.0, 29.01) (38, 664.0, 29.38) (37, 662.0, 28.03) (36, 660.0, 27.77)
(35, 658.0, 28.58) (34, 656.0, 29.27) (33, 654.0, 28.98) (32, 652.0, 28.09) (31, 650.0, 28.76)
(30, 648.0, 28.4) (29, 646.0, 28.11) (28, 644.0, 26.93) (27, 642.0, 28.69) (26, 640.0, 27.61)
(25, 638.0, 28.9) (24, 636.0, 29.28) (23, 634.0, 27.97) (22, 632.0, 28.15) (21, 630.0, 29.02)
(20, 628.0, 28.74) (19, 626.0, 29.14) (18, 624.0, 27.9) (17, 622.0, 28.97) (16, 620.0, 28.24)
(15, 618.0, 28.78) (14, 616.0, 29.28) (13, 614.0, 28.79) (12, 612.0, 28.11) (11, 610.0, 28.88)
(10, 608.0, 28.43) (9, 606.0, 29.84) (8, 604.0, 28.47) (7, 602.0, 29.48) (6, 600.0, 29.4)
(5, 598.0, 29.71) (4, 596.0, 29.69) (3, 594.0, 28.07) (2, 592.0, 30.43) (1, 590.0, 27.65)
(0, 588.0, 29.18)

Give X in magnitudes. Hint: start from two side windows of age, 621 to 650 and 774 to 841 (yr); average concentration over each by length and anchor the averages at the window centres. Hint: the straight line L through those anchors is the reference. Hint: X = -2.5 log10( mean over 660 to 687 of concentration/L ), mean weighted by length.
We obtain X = 0.01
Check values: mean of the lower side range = 28.4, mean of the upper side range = 29.6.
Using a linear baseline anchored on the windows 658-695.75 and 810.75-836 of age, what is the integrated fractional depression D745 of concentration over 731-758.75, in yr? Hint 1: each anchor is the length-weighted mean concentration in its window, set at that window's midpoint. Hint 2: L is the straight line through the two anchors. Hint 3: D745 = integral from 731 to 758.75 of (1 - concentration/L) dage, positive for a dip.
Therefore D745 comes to -0.47 yr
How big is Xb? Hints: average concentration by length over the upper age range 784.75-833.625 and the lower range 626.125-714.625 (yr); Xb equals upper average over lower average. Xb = 1.04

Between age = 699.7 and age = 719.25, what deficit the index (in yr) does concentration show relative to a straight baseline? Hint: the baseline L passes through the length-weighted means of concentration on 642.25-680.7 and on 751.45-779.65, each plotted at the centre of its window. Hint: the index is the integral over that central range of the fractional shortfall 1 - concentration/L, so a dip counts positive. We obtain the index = 0.06 yr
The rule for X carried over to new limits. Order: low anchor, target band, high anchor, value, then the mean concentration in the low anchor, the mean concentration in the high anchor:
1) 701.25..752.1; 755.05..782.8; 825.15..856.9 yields 0.01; 29.2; 29.9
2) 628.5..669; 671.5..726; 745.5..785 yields 0.01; 28.5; 29.4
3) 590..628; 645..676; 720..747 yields 0.02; 28.9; 29.5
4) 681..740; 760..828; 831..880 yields 0.00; 29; 30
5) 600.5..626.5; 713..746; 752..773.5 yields 0.00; 28.8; 29.4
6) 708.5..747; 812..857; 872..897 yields 0.00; 29.2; 30.1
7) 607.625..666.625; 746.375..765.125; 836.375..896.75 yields -0.01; 28.5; 30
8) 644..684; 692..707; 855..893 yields 0.00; 28.5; 30.1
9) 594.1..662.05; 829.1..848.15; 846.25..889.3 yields 0.01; 28.7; 30.1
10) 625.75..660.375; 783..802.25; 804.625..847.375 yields 0.00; 28.5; 29.6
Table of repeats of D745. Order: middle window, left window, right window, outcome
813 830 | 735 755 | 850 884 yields 0.0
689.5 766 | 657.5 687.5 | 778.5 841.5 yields -0.7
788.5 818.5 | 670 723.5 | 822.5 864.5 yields -0.2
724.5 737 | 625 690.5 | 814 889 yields -0.2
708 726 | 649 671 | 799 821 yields 0.0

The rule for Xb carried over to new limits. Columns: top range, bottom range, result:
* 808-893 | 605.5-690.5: 1.05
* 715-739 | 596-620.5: 1.01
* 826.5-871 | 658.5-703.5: 1.05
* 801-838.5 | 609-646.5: 1.04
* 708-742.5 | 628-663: 1.03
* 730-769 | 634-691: 1.03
